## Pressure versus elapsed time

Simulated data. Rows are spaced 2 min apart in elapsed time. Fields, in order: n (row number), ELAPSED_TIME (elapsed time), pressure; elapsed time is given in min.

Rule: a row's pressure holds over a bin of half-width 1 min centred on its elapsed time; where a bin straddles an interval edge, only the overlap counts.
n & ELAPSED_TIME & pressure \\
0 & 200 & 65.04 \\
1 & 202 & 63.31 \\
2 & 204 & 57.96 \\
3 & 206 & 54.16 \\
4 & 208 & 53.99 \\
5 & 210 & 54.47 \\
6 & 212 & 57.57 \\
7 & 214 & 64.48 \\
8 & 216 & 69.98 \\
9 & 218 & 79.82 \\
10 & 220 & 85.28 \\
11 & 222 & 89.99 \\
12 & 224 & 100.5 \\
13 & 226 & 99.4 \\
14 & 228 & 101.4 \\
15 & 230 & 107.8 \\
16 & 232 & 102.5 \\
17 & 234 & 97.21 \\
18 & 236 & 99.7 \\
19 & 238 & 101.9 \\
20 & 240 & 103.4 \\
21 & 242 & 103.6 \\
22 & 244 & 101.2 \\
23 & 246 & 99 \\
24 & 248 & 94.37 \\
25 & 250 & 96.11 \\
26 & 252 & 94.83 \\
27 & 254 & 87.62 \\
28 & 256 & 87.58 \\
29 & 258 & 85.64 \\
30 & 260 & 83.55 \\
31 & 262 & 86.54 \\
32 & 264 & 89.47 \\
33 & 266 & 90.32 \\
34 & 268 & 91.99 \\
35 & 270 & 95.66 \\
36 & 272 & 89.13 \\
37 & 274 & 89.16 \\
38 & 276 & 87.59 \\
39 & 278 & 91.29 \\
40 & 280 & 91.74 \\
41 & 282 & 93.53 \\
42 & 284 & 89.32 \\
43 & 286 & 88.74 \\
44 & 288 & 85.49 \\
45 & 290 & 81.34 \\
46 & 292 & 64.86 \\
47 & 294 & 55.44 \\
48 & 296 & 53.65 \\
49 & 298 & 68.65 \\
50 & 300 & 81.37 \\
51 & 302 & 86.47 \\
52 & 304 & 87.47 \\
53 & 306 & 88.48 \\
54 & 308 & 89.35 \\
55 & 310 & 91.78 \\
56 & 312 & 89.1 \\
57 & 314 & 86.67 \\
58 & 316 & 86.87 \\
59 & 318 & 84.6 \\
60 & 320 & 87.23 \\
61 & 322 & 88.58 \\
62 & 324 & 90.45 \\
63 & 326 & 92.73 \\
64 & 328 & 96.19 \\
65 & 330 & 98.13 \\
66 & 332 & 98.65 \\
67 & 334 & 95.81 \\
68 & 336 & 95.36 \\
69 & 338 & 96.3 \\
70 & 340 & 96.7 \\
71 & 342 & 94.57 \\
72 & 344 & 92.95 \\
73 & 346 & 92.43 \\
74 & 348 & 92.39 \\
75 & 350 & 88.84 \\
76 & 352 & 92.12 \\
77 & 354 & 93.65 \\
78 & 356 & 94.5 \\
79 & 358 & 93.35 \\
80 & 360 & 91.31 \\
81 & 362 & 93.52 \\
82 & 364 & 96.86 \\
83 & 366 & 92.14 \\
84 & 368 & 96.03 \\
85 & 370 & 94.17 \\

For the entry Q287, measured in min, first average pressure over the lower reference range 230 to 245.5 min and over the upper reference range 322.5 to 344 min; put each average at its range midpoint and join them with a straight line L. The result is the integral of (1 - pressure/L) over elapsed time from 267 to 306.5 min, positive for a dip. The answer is 6.19 min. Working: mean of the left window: 102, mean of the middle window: 83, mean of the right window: 95.2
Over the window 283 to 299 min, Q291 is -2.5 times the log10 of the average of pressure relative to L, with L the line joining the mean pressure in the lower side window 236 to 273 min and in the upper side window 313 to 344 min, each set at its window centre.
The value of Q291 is 0.26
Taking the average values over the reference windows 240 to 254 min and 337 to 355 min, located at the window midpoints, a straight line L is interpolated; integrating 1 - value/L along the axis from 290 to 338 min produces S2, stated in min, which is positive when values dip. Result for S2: 4.8 min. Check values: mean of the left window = 97.8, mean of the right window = 93.3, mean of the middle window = 85.3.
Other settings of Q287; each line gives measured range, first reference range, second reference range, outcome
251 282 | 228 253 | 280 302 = -0.5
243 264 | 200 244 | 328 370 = -1.4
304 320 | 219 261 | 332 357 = 1.1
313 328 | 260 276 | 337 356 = 0.6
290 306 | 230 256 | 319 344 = 3.8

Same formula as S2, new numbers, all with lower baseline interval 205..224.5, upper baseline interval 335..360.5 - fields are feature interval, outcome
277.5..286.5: -1.0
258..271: -1.7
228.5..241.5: -5.0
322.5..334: -0.6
